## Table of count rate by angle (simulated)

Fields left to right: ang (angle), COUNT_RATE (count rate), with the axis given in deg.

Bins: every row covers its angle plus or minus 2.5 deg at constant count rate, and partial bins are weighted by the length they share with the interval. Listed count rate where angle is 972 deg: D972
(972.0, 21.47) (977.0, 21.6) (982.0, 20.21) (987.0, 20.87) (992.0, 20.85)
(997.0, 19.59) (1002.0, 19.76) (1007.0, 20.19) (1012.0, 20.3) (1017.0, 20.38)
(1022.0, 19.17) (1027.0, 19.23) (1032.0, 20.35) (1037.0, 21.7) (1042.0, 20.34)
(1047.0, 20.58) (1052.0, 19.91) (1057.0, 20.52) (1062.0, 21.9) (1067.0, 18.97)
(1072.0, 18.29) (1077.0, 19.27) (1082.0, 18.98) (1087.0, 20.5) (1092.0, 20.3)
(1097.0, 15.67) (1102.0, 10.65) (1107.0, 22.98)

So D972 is 21.47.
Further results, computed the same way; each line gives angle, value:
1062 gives 21.9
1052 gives 19.91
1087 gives 20.5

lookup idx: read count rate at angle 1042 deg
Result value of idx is 20.34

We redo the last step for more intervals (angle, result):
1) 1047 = 20.58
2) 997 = 19.59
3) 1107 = 22.98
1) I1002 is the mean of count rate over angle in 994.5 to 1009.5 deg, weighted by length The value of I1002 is 19.8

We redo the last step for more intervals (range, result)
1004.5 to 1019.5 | 20.3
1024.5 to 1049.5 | 20.4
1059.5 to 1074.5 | 19.7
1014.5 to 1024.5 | 19.8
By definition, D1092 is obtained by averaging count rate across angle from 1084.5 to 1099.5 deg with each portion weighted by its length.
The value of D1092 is 18.8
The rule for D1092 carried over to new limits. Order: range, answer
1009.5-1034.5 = 19.9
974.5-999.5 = 20.6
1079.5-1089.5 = 19.7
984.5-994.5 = 20.9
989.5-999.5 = 20.2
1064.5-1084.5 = 18.9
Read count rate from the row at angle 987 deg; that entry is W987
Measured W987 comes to 20.87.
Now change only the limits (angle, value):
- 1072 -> 18.29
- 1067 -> 18.97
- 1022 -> 19.17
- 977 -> 21.6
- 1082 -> 18.98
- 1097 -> 15.67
